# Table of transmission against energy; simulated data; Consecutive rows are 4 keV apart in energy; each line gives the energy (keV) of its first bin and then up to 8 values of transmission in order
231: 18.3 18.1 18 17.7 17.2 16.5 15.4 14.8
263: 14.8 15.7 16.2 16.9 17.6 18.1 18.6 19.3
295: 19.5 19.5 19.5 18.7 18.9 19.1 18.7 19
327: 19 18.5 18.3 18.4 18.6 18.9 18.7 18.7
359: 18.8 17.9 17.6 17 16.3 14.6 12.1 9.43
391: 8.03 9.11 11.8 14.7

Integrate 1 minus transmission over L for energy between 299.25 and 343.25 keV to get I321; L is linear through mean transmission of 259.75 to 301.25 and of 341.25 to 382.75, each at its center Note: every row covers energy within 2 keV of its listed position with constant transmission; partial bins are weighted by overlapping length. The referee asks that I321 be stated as -3.3 keV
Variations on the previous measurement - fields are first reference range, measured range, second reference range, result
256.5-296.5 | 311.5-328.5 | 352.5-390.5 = -2.65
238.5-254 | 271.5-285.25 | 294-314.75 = 0.66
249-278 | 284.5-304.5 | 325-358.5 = -2.72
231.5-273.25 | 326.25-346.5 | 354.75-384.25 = -2.41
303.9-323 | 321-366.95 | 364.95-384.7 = -3.60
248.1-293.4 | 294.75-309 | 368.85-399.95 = -3.41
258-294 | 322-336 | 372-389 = -3.28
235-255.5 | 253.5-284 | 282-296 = 3.33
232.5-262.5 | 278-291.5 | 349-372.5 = -0.91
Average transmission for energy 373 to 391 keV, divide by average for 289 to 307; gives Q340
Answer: 0.65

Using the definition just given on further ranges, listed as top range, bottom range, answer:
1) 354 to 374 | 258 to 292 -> 1.06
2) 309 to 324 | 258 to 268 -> 1.26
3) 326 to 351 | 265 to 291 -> 1.07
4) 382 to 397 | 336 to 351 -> 0.51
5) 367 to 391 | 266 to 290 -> 0.79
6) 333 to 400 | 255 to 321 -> 0.88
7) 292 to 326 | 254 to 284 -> 1.18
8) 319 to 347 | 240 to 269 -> 1.16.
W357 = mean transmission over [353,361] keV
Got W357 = 18.8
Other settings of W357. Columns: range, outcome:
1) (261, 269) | 15.2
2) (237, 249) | 17.6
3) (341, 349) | 18.8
